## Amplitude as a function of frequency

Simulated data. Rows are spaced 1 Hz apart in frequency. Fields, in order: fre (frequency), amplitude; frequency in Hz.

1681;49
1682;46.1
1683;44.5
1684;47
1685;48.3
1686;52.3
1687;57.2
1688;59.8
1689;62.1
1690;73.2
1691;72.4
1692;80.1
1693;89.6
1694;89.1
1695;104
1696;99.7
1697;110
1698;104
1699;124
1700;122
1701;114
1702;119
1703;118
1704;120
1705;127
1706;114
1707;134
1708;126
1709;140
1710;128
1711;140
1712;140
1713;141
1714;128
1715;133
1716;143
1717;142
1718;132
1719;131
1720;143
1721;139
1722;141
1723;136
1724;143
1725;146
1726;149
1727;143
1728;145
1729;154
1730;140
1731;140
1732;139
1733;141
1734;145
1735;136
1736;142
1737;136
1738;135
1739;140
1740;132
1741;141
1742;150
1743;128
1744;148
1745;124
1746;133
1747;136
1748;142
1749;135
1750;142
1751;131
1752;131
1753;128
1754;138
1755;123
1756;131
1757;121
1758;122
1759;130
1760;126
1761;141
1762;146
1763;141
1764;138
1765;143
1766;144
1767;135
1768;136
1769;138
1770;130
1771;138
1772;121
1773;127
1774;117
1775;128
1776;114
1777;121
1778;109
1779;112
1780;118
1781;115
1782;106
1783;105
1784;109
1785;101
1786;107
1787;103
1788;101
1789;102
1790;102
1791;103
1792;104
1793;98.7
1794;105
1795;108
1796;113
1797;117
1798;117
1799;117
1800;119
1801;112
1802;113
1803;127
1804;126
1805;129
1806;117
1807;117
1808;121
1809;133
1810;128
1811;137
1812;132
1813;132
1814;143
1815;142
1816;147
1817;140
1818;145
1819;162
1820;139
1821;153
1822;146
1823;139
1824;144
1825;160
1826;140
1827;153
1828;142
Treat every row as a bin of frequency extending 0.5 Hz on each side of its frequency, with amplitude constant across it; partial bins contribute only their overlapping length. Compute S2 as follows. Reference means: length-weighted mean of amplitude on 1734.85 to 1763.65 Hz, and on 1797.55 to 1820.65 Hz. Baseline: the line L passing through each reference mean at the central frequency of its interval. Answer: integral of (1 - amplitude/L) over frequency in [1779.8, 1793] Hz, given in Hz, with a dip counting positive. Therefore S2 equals 2.7 Hz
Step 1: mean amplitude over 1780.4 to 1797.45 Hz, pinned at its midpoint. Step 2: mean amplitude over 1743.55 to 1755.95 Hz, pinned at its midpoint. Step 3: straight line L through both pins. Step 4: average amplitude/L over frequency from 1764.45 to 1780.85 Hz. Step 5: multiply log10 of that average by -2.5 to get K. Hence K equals -0.08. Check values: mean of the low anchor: 134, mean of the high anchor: 106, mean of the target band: 127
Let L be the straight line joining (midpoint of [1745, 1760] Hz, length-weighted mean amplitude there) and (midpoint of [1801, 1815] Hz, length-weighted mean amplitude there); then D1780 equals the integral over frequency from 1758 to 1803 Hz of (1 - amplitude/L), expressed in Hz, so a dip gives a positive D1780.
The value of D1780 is 3.6 Hz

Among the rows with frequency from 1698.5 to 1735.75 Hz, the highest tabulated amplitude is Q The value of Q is 154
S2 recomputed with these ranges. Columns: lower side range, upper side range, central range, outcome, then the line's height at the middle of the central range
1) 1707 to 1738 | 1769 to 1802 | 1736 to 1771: -2.5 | 126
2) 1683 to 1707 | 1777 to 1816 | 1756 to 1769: -3.3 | 108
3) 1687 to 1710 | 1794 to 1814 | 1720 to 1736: -4.9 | 109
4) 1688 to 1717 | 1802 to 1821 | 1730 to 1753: -3.1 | 121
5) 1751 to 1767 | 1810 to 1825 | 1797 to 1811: 1.9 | 141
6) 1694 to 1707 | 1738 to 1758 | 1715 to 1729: -2.0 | 123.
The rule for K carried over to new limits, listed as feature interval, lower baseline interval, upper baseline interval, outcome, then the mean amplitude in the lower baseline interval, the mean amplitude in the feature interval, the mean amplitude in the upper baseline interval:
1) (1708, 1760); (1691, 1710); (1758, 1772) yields -0.10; 112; 137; 136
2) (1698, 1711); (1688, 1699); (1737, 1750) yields -0.24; 88.7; 124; 137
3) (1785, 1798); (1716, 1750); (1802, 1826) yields 0.29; 140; 106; 137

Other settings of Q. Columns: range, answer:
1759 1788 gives 146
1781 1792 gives 115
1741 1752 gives 150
